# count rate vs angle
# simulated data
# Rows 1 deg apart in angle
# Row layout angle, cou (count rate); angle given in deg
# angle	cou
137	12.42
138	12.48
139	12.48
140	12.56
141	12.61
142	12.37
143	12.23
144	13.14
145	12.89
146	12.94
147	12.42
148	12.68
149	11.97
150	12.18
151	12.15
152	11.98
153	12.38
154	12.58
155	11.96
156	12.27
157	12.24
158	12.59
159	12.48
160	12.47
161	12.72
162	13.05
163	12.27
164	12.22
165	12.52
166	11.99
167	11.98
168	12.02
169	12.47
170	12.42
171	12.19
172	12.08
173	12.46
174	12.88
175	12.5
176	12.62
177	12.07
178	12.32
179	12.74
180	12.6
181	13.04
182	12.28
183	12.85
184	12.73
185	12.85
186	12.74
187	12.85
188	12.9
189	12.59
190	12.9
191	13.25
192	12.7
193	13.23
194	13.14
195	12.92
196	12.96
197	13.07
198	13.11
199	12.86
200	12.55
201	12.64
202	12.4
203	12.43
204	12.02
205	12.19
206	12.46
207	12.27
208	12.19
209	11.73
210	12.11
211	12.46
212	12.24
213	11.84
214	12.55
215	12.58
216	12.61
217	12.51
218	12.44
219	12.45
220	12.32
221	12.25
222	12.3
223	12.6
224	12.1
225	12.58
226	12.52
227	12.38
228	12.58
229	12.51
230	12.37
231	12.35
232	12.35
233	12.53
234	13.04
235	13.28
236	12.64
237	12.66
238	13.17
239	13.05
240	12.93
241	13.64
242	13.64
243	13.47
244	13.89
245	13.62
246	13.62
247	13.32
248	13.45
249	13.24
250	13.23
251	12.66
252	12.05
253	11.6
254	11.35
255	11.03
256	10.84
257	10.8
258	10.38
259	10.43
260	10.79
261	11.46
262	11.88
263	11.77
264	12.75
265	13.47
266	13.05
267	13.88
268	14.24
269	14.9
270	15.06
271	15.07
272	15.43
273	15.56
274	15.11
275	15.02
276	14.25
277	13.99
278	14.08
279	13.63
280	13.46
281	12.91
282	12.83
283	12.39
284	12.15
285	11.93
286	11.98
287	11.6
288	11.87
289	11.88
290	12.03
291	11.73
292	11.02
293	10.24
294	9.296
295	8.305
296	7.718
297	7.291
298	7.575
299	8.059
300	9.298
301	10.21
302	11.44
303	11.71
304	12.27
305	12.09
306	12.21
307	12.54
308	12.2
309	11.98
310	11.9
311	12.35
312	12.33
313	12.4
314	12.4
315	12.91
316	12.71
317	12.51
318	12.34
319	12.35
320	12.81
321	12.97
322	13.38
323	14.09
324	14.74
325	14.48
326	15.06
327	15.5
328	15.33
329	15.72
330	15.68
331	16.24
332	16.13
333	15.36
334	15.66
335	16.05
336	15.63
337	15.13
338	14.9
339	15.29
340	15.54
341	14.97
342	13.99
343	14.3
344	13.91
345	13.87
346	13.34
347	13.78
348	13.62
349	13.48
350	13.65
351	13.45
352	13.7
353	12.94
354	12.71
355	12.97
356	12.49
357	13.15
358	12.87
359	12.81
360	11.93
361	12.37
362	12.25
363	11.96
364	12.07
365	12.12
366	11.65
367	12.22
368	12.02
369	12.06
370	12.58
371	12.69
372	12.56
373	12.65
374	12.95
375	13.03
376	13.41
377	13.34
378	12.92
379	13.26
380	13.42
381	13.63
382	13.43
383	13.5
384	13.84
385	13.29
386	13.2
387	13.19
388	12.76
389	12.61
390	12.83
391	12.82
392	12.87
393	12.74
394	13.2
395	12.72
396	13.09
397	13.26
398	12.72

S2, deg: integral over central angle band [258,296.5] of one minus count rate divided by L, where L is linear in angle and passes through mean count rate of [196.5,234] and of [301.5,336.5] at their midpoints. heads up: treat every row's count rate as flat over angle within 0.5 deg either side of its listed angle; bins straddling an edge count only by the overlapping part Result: 1.55 deg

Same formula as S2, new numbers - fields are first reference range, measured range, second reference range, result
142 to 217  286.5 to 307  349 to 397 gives 3.7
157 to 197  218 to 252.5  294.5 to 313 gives -3.3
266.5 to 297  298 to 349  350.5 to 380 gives -3.1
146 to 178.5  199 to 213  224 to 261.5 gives 0.1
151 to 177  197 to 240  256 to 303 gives -1.0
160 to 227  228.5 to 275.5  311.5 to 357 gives 0.8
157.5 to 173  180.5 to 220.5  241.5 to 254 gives 0.2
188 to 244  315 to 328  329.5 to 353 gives 0.6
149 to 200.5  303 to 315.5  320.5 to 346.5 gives 1.9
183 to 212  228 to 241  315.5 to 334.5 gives 0.4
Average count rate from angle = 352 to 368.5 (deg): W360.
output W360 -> 12.4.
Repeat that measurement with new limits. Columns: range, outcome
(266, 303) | 12.2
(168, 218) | 12.6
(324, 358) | 14.5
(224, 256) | 12.8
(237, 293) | 12.9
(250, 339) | 12.7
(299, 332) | 13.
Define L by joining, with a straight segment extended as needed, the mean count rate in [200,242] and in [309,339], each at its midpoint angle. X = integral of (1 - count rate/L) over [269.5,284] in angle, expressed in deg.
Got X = -0.8 deg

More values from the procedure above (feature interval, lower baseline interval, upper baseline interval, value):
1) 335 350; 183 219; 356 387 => -1.99 deg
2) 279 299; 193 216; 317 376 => 3.39 deg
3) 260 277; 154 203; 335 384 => -1.18 deg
